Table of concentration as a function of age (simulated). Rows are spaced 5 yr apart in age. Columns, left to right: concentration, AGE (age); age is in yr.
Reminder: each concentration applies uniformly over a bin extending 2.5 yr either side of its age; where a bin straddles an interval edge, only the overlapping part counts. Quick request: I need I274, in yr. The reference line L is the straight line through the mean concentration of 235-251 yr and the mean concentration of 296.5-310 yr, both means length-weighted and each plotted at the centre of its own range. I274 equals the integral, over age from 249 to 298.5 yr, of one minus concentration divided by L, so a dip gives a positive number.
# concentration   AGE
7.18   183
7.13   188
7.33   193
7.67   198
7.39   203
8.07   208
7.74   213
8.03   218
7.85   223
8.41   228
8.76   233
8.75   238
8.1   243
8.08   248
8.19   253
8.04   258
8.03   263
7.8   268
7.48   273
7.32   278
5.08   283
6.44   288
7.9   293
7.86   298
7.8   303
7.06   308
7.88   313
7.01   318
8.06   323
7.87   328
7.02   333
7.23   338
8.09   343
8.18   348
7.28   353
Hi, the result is 3.3 yr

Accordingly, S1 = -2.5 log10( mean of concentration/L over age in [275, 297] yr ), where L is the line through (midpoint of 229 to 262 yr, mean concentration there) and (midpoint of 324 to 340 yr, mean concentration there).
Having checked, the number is 0.17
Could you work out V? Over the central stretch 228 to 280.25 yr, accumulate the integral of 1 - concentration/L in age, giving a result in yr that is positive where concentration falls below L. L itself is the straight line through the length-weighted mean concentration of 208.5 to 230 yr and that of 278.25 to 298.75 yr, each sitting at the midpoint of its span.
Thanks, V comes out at -4.8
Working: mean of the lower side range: 8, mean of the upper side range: 6.79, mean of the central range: 8.08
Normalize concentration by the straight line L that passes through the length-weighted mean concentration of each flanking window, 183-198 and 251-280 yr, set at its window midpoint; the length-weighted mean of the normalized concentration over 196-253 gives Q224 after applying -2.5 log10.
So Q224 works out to -0.077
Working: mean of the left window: 7.29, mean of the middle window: 8.09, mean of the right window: 7.81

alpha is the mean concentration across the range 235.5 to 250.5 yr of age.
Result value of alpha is 8.31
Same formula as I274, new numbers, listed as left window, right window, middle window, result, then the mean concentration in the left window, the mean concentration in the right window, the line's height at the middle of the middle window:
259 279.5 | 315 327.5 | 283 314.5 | 1.5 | 7.7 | 7.6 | 7.65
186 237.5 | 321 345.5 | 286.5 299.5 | 0.5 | 7.88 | 7.65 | 7.72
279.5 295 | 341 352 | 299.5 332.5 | -1.7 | 6.48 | 8.02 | 7.23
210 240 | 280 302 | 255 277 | -1.2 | 8.25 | 6.9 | 7.41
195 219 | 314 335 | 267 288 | 2.3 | 7.75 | 7.53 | 7.62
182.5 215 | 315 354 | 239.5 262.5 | -1.7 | 7.52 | 7.61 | 7.55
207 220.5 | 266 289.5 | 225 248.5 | -2.8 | 7.93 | 6.82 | 7.53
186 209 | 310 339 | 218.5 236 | -1.9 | 7.49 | 7.52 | 7.5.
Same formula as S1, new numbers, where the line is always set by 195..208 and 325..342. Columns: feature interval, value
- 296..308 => -0.02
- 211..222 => -0.04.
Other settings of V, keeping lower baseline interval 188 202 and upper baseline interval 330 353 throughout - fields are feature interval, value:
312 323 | 0.06 yr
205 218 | -0.82 yr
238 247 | -0.96 yr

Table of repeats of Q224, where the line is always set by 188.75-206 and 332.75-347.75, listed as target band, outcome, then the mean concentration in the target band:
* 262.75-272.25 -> -0.04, 7.81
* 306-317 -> 0.02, 7.43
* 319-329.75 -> -0.03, 7.84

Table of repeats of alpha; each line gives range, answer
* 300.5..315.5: 7.58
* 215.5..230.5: 8.1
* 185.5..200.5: 7.38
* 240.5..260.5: 8.1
